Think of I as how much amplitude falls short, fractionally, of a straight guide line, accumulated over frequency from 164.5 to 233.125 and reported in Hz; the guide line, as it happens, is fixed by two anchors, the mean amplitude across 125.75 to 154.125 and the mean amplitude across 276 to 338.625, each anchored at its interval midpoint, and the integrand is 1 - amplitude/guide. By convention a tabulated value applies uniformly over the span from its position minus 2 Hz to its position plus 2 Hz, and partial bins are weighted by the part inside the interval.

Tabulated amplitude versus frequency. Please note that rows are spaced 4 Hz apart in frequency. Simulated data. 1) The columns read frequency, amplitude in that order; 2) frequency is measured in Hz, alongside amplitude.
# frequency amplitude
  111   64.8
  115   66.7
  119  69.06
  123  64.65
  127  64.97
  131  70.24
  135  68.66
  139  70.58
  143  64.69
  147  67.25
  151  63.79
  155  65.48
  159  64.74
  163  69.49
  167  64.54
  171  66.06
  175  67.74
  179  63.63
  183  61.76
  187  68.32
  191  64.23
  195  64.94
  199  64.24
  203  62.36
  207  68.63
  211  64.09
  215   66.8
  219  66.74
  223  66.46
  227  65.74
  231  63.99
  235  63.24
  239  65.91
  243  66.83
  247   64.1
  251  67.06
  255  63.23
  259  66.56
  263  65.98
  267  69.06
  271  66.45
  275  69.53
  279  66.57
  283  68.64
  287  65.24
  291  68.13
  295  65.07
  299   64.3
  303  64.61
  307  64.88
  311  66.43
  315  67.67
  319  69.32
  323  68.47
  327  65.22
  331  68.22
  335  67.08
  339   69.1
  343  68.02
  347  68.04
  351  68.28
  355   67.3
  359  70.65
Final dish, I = 1.72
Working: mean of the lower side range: 67.2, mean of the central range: 65.3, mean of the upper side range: 66.8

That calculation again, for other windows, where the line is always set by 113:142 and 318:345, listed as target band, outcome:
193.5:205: 0.67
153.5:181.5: 0.77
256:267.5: 0.20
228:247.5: 0.83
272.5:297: 0.24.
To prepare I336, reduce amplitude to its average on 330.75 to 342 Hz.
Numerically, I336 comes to 68.1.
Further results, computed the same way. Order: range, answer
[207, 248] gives 65.6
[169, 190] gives 65.4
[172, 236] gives 65.2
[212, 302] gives 66.1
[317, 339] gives 67.8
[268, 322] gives 66.8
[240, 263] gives 65.6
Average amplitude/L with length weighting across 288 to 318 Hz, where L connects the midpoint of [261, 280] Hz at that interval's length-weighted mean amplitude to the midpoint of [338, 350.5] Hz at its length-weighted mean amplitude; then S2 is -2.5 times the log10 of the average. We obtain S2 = 0.03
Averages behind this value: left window 67.6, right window 68.3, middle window 66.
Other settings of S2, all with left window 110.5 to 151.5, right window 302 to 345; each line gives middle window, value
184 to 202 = 0.034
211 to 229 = 0.016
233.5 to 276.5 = 0.016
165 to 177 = 0.016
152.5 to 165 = 0.010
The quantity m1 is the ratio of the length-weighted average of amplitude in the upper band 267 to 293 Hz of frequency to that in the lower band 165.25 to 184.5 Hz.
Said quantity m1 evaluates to 1.04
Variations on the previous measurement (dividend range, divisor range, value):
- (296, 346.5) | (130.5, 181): 1.01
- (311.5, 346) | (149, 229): 1.04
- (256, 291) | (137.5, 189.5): 1.02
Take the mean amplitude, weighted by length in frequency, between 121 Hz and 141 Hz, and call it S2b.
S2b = 67.8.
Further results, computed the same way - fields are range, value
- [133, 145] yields 68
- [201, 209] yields 65.5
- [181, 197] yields 64.8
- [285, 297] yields 66.1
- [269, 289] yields 67.3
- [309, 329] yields 67.4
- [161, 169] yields 67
